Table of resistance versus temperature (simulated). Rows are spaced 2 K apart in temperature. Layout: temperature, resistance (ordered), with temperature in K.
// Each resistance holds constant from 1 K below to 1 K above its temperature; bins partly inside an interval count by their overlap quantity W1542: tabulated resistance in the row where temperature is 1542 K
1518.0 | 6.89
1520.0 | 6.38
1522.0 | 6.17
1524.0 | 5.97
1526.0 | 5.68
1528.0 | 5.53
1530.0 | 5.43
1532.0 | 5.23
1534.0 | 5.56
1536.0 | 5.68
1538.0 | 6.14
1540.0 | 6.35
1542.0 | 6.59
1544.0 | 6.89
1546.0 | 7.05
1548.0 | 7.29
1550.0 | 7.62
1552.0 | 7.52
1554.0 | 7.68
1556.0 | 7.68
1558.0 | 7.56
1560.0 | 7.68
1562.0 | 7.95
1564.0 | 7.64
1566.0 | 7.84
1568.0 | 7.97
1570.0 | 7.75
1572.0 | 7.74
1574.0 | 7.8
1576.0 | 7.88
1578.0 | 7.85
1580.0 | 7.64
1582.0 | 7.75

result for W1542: 6.59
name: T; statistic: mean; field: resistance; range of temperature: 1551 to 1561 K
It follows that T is 7.62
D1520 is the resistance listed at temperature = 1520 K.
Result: 6.38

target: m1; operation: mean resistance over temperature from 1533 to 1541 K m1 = 5.93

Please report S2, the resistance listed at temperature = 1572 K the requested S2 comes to 7.74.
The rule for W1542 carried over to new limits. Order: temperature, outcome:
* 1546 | 7.05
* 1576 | 7.88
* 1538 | 6.14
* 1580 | 7.64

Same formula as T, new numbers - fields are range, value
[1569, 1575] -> 7.76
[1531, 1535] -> 5.39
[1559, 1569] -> 7.82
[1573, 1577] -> 7.84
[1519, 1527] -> 6.05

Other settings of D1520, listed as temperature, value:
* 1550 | 7.62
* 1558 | 7.56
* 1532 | 5.23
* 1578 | 7.85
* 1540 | 6.35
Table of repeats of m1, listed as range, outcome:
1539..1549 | 6.83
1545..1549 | 7.17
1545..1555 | 7.43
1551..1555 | 7.6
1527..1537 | 5.49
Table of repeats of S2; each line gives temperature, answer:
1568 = 7.97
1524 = 5.97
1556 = 7.68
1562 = 7.95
